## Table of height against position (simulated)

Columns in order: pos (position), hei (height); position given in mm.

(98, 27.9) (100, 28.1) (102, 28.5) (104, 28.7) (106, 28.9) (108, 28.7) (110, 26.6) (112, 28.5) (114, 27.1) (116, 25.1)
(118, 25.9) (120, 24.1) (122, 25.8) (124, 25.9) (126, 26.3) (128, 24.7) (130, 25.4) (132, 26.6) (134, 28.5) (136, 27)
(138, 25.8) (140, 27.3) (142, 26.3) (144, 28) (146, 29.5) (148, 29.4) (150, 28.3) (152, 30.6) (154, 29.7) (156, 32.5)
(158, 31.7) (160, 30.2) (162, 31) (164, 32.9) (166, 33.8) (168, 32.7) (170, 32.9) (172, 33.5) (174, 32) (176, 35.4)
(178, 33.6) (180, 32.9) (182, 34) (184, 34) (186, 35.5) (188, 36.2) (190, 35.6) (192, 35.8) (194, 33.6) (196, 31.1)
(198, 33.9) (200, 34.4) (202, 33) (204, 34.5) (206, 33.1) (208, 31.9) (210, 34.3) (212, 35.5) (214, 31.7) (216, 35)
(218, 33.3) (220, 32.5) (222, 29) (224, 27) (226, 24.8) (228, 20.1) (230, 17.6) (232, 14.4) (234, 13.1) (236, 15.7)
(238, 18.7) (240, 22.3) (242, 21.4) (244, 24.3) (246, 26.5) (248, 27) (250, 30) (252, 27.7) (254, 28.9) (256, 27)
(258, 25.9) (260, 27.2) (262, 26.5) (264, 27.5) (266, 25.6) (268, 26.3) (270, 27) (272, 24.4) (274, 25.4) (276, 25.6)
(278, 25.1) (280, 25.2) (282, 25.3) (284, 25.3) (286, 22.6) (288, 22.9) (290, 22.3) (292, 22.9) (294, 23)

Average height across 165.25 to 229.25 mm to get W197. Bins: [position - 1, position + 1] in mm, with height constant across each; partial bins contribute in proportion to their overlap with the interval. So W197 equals 32.6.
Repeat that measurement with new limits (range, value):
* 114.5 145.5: 26.2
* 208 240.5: 25.6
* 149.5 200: 33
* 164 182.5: 33.4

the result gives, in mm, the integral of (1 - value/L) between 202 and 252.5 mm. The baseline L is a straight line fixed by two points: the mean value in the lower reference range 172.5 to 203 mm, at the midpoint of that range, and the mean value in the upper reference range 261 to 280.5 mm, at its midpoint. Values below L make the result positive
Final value 6.2 mm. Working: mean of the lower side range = 34.1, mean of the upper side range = 25.9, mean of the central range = 26.6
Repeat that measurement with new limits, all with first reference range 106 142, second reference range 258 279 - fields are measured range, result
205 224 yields -4.6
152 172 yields -4.2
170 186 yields -4.5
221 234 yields 2.3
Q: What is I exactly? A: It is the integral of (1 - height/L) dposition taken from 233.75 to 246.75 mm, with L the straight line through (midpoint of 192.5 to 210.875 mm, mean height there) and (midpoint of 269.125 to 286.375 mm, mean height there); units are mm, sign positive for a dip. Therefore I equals 3.8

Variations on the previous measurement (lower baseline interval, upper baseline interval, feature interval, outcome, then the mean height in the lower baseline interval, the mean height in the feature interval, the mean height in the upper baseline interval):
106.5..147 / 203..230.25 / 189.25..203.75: -2.2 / 26.7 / 33.9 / 30.4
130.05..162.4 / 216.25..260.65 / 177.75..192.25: -4.2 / 28.8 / 34.7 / 24.4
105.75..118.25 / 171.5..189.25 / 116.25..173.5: 3.5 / 27.2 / 28.8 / 34.2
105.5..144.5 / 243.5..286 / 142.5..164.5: -3.0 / 26.6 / 30.2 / 26.3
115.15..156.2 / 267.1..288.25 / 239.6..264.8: -1.0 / 27.2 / 26.4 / 25.1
